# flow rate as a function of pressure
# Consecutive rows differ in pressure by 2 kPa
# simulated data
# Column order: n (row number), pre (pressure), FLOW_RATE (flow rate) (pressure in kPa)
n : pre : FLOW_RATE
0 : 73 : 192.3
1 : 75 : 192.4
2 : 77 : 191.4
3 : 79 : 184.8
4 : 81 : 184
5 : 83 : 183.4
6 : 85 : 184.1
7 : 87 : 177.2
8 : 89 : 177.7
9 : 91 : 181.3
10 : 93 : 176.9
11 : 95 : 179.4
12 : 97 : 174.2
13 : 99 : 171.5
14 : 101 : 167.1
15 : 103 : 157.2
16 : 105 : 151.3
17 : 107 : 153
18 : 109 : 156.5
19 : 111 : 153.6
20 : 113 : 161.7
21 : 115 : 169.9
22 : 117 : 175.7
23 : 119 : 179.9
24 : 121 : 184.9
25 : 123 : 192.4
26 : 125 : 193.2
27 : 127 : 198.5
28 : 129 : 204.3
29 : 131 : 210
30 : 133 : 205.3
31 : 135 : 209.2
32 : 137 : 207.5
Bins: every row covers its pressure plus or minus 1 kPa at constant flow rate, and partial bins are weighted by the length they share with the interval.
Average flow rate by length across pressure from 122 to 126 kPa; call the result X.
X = 193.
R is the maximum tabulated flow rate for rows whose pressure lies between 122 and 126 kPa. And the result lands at 193.2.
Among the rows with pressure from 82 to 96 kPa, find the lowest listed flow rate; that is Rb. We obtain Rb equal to 176.9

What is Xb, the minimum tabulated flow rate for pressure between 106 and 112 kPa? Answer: 153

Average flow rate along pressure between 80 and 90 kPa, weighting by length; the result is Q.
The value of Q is 181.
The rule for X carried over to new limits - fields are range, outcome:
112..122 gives 174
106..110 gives 155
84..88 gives 181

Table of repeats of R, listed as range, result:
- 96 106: 174.2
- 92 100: 179.4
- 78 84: 184.8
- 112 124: 192.4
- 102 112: 157.2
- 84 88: 184.1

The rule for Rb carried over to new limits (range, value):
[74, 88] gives 177.2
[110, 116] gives 153.6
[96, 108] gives 151.3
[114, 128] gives 169.9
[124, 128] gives 193.2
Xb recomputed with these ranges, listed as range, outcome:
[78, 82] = 184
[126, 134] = 198.5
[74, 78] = 191.4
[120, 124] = 184.9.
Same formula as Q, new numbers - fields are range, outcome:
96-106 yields 164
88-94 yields 179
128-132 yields 207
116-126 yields 185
